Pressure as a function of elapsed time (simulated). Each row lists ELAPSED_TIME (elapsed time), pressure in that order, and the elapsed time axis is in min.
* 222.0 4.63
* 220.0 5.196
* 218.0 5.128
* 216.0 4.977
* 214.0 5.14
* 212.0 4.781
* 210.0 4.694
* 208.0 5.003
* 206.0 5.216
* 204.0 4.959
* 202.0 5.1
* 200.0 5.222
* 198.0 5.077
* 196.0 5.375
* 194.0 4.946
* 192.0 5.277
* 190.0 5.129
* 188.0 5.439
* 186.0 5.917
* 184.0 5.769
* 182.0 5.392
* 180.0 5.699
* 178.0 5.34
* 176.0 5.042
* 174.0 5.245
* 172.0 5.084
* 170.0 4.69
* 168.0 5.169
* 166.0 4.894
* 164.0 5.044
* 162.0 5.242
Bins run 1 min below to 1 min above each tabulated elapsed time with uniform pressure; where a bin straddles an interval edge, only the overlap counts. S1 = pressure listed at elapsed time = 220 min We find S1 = 5.196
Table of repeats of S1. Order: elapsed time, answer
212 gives 4.781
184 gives 5.769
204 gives 4.959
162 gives 5.242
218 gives 5.128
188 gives 5.439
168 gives 5.169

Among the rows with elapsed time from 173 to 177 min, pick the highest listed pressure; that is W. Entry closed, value 5.245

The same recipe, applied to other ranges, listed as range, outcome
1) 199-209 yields 5.222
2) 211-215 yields 5.14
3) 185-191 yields 5.917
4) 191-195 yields 5.277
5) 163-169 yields 5.169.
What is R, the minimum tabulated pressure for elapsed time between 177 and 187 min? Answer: 5.34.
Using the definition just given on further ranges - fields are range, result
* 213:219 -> 4.977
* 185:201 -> 4.946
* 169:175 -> 4.69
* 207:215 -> 4.694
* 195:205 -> 4.959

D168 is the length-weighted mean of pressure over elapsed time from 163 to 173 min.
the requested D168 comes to 4.98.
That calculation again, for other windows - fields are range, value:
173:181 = 5.33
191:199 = 5.17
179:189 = 5.64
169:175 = 5.01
